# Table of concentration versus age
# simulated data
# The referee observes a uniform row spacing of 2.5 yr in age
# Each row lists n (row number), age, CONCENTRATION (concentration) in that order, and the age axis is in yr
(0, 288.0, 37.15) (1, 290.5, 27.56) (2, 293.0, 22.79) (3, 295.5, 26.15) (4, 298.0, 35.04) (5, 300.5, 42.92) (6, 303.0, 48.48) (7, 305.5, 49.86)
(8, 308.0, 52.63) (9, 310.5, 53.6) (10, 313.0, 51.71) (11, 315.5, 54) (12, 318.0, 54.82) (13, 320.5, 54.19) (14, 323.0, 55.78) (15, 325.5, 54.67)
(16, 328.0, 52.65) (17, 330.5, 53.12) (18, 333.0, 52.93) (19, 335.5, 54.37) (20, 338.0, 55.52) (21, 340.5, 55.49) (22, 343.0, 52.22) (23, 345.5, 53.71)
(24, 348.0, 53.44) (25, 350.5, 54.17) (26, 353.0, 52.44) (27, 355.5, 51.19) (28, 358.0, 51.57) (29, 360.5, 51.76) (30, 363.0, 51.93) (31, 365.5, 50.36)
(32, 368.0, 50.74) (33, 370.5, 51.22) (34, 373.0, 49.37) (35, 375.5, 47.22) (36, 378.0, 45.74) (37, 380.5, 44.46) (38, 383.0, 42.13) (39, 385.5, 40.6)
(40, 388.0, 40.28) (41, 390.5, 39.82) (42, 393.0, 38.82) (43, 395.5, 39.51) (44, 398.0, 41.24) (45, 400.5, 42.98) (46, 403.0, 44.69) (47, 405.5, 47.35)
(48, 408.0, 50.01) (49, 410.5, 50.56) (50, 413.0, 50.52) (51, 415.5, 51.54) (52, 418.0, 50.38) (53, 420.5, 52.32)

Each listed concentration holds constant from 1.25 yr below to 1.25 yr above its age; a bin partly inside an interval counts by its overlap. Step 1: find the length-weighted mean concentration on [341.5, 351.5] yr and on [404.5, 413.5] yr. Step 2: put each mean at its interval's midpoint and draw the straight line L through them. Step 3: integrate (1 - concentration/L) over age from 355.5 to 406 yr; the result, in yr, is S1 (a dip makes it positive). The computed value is 5.6 yr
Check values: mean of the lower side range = 53.4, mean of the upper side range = 49.6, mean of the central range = 45.7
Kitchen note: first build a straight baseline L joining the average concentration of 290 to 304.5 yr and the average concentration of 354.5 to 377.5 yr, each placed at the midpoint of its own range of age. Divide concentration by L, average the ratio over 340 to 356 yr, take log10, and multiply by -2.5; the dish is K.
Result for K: -0.15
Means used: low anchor 34.4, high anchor 50.4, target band 53.2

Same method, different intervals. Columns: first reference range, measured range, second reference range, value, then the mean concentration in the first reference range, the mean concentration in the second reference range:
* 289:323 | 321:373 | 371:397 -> -0.206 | 44.5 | 43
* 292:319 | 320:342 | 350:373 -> -0.137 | 44.8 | 51.5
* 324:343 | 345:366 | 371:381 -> -0.038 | 54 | 47.2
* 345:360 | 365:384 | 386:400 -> -0.040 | 52.7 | 40.1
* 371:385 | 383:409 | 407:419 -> 0.141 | 45.8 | 50.6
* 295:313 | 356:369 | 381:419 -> -0.143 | 45.4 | 44.7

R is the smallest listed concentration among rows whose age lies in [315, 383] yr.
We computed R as 42.13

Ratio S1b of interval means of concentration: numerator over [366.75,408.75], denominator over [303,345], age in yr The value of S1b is 0.83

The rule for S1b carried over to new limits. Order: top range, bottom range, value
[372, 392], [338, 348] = 0.81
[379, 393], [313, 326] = 0.76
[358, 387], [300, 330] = 0.91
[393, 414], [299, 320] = 0.89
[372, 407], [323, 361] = 0.81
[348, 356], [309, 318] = 0.99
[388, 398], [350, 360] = 0.76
